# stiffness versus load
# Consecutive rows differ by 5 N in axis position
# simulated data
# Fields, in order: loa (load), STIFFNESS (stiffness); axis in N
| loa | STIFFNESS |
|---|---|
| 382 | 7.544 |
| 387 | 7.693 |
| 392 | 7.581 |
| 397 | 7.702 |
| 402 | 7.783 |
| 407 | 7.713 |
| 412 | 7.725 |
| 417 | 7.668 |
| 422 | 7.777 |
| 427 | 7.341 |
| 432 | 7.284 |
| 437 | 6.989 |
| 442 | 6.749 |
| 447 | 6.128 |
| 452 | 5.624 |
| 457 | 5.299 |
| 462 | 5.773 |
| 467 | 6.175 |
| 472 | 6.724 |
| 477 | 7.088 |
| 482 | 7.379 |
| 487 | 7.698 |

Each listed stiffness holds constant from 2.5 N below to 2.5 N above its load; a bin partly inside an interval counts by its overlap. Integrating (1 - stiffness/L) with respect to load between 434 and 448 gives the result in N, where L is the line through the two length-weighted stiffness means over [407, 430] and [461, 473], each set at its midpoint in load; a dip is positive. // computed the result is 0.6 N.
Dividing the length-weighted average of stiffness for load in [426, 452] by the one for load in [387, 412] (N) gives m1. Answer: 0.9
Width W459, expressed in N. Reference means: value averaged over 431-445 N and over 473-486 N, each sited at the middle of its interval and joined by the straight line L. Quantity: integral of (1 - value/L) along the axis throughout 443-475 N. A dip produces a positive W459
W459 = 4.9 N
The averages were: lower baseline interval 6.95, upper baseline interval 7.23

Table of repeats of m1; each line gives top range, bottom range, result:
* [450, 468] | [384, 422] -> 0.74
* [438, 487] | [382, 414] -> 0.83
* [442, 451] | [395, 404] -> 0.80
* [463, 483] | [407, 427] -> 0.88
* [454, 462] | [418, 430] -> 0.72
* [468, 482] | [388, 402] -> 0.90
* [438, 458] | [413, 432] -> 0.80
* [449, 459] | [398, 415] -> 0.71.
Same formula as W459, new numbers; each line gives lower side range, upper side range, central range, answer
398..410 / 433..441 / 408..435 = -0.8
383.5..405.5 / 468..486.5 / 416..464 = 4.6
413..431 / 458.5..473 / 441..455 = 1.3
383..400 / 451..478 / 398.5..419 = -1.2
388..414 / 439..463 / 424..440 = -1.4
